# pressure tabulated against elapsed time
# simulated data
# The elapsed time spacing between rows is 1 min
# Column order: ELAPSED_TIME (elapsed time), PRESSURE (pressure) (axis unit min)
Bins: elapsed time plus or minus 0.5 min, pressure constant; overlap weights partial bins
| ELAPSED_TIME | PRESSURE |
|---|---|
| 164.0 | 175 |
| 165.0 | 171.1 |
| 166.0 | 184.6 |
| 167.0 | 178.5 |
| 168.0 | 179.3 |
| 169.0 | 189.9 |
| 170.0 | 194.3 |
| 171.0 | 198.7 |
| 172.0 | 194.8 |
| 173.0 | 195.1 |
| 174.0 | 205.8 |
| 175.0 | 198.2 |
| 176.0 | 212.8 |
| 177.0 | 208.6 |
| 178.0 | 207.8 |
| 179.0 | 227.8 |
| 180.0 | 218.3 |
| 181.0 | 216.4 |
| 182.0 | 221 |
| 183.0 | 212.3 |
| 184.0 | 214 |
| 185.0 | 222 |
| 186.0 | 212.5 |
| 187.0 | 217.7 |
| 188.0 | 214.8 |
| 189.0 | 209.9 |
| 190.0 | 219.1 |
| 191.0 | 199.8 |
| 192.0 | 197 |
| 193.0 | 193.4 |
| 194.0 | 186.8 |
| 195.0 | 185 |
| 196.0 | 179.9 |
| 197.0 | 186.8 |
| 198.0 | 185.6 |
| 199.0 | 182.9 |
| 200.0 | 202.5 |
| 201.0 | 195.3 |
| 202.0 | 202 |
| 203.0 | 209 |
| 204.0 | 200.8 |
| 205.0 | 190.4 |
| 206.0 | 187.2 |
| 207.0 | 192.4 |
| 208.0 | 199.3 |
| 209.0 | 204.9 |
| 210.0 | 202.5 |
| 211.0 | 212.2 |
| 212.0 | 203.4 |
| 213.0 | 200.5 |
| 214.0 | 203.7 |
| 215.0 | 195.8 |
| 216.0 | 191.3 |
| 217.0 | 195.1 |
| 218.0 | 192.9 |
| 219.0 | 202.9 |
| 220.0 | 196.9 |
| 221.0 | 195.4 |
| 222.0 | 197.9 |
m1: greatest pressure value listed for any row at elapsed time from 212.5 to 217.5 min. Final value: 203.7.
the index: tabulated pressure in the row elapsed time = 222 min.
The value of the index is 197.9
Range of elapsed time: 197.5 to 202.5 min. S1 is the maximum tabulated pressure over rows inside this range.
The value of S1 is 202.5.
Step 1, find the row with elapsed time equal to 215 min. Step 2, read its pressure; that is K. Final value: 195.8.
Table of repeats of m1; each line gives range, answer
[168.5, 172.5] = 198.7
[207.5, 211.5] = 212.2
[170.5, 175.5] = 205.8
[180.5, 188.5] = 222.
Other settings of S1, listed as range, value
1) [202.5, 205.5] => 209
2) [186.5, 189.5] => 217.7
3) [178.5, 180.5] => 227.8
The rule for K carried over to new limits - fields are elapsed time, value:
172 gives 194.8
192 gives 197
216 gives 191.3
